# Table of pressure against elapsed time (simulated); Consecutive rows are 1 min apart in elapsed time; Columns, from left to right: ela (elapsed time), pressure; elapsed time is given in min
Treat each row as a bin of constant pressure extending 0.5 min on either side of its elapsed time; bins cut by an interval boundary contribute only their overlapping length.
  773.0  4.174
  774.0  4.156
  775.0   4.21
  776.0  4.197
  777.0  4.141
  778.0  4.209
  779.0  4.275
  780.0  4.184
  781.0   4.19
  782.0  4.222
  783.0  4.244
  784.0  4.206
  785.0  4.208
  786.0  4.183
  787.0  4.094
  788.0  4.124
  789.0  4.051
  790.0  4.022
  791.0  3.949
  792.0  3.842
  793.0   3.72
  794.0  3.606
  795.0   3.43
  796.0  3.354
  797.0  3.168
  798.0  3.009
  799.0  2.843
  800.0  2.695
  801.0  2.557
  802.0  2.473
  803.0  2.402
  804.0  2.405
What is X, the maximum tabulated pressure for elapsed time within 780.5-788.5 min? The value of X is 4.244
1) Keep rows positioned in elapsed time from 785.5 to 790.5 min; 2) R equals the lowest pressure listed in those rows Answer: 4.022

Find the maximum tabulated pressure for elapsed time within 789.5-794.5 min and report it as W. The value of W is 4.022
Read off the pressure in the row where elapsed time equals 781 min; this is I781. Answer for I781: 4.19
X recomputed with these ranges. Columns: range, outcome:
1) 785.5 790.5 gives 4.183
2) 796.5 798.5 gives 3.168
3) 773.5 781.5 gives 4.275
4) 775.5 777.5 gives 4.197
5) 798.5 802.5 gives 2.843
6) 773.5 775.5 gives 4.21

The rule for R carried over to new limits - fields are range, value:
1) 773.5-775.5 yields 4.156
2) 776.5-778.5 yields 4.141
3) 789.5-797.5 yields 3.168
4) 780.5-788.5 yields 4.094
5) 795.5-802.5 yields 2.473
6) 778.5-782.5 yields 4.184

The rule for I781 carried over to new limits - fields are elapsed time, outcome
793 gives 3.72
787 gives 4.094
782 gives 4.222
